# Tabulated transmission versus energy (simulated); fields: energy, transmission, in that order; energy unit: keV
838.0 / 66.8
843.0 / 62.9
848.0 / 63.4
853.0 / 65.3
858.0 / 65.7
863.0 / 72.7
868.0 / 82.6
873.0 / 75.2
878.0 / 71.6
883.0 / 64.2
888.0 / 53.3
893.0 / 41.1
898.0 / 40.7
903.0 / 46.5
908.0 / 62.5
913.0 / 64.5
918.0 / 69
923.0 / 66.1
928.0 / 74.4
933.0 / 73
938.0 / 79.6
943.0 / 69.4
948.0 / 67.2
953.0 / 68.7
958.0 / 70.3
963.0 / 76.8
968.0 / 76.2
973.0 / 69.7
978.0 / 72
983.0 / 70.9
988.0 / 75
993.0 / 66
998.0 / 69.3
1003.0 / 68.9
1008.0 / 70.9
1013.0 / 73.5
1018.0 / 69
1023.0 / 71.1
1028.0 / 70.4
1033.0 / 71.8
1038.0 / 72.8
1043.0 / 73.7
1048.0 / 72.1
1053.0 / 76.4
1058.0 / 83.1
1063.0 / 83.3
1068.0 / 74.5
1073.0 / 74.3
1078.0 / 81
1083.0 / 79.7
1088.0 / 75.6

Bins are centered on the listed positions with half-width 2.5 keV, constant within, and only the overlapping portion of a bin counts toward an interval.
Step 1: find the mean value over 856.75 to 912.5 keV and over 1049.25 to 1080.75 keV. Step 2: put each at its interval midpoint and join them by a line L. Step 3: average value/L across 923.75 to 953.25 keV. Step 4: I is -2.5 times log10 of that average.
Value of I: -0.08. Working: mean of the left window 61.5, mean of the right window 78.5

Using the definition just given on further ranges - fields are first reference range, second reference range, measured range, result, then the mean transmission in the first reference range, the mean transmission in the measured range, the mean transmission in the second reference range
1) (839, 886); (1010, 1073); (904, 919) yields 0.12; 69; 63.1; 74.3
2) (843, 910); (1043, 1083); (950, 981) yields -0.04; 61.9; 72.2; 77.7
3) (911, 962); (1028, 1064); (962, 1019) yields 0.02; 70.5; 71.4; 75.5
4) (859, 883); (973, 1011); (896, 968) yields 0.08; 73.7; 66.9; 70.4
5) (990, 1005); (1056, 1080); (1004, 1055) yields 0.02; 68.3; 72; 79.1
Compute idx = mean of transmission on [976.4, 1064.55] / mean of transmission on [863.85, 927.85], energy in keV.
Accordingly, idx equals 1.2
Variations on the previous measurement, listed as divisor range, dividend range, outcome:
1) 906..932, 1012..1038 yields 1.05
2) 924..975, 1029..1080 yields 1.05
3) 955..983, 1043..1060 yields 1.05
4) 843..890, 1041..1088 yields 1.14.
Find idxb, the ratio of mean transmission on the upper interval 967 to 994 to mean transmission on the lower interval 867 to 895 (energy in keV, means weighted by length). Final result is 1.1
